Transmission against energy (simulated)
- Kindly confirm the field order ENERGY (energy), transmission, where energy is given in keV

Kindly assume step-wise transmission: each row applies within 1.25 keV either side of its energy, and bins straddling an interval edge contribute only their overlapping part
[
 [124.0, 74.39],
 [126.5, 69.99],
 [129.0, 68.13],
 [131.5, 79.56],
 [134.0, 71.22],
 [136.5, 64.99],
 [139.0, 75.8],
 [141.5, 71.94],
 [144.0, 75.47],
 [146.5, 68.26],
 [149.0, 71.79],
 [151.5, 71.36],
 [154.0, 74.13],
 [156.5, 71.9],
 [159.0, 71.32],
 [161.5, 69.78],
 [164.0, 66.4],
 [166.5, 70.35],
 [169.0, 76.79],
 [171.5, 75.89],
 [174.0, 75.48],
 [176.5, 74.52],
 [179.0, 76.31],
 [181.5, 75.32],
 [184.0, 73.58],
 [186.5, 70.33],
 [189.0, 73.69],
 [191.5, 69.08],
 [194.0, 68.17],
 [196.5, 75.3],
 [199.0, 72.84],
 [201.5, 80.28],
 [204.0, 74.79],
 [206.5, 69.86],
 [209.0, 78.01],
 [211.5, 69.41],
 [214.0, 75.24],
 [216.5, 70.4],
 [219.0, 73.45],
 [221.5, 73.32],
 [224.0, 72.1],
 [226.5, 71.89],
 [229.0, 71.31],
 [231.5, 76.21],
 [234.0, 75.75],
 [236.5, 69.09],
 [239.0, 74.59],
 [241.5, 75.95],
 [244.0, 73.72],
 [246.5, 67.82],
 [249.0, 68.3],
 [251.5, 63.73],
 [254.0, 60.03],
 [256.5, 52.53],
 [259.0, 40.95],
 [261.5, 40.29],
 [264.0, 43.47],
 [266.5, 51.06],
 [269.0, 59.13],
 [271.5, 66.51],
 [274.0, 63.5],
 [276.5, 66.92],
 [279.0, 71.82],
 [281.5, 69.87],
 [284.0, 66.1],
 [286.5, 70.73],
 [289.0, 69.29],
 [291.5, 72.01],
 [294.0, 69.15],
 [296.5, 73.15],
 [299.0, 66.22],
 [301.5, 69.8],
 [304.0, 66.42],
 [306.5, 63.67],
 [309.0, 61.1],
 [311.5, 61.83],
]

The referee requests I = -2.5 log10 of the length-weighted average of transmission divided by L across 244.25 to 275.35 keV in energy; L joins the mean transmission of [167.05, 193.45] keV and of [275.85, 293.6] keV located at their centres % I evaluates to 0.23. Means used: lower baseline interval 73.8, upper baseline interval 69.6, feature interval 57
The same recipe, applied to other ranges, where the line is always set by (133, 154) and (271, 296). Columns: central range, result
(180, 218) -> -0.04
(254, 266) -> 0.44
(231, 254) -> -0.02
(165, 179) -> -0.05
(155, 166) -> 0.02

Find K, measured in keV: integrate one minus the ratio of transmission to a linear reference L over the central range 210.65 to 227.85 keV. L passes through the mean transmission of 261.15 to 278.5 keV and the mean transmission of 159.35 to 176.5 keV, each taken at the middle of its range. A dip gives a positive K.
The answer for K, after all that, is -2.0 keV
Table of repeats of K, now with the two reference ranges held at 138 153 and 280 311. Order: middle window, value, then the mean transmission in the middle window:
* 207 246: -1.8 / 73.2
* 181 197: -0.2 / 71.9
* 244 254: 0.4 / 66.7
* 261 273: 2.7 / 53.1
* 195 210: -0.9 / 75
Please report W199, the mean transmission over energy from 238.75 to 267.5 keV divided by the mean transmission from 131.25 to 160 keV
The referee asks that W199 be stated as 0.82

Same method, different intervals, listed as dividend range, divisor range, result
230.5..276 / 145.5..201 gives 0.86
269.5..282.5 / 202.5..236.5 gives 0.92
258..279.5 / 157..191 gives 0.76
